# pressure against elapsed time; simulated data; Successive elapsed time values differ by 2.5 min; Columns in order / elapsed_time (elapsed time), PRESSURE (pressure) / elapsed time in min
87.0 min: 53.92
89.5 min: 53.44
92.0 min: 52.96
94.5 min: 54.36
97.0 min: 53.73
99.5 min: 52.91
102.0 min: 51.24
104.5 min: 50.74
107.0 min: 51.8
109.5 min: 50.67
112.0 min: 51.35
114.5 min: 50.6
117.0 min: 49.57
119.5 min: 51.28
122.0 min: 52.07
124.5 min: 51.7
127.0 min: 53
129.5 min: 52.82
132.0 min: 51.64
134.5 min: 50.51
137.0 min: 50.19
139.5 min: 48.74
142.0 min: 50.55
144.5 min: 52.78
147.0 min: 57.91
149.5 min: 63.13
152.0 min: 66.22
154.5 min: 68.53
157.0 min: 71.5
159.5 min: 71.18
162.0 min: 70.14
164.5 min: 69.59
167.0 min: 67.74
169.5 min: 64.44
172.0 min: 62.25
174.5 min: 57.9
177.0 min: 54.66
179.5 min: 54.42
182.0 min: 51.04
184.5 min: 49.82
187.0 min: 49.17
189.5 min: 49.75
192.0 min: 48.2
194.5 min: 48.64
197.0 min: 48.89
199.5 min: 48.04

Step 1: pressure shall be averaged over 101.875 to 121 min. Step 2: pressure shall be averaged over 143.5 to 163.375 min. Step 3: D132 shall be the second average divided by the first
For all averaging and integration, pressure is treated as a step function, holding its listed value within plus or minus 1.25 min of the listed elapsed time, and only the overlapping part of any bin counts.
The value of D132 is 1.3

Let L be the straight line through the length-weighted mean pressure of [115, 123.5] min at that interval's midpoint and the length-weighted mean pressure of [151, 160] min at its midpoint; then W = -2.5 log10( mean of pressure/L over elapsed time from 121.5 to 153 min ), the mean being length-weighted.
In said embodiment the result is 0.12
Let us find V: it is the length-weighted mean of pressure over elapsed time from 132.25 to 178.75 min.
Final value 60.7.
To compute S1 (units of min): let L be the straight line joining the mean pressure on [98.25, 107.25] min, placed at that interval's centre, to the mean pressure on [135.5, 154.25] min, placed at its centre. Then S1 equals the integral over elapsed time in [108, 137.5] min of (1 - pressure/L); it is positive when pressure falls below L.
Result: 1.4 min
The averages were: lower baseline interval 51.7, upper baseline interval 56.3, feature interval 51.3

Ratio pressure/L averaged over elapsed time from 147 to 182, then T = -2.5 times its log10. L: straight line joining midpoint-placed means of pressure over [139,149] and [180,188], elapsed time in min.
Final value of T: -0.23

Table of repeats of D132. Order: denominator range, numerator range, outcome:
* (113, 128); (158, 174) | 1.31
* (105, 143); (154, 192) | 1.18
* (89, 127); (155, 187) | 1.19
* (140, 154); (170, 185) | 0.96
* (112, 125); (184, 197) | 0.96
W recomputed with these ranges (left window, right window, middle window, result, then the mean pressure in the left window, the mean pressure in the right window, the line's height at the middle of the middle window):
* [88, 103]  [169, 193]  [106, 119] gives 0.052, 53.2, 53.9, 53.3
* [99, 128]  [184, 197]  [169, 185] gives -0.140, 51.4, 49.1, 49.5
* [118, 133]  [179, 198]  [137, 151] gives -0.063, 52.1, 49.8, 51.4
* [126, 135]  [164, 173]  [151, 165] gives -0.125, 52.1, 65.8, 62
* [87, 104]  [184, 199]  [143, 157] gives -0.225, 53.1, 49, 50.7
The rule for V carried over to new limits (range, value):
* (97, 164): 55.6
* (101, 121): 50.9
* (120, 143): 51.3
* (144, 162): 65.3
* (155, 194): 59.4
